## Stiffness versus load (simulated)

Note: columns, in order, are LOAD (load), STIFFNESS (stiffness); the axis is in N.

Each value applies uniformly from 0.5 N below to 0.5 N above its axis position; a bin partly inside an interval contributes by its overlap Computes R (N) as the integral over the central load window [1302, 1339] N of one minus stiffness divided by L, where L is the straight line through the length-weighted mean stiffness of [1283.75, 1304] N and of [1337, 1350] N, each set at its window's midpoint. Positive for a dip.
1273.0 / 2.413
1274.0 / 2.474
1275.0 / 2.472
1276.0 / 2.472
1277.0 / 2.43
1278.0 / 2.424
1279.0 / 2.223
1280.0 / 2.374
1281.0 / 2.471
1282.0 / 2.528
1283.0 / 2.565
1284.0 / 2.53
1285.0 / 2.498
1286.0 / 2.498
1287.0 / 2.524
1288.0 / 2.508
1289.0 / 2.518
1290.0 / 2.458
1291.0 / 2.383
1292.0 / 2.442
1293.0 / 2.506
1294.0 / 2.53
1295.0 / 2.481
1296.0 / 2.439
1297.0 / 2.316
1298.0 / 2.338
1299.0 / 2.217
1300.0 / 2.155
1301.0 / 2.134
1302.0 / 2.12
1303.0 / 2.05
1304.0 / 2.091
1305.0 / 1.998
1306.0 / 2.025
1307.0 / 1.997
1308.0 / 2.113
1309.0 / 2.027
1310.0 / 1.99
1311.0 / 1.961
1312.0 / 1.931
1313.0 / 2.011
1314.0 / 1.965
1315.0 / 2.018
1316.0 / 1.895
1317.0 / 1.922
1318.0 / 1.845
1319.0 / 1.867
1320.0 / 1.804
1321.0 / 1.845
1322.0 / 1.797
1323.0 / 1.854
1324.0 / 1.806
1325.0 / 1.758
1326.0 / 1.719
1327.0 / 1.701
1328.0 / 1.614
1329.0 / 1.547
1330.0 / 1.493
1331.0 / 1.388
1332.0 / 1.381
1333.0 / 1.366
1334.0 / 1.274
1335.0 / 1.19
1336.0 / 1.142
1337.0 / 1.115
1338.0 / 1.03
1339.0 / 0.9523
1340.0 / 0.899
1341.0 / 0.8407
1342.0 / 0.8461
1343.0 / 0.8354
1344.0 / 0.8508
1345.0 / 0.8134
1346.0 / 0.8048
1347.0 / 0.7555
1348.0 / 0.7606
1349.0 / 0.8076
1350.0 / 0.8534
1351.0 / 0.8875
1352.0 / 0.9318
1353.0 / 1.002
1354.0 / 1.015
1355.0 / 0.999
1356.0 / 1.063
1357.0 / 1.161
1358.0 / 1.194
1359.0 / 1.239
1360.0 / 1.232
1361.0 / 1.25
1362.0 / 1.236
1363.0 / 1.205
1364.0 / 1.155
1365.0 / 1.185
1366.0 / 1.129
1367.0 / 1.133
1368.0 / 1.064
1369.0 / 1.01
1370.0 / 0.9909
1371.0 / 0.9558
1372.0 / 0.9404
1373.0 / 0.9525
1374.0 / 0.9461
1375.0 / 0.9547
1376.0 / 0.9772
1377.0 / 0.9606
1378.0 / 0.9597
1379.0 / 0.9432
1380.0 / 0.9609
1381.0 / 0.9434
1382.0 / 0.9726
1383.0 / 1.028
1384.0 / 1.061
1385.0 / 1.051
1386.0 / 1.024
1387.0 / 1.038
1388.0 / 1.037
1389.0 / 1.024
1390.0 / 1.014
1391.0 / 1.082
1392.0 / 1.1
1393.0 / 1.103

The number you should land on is -4.3 N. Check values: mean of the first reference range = 2.37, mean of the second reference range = 0.86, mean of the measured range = 1.73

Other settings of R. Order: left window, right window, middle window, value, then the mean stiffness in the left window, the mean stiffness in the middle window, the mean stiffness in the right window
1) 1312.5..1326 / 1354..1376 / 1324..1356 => 8.6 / 1.87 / 1.13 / 1.09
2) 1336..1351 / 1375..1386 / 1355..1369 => -3.4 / 0.879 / 1.16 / 0.986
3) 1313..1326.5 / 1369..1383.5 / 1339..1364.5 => 6.5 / 1.86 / 0.985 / 0.965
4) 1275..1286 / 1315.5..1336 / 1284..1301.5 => -1.4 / 2.45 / 2.41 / 1.64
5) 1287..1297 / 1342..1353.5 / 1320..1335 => -1.7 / 2.47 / 1.6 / 0.846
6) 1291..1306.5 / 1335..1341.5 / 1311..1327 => -2.5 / 2.26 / 1.87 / 1.01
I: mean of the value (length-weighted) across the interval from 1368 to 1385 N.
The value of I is 0.977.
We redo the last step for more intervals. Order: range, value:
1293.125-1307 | 2.22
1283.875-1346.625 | 1.82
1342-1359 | 0.928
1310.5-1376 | 1.28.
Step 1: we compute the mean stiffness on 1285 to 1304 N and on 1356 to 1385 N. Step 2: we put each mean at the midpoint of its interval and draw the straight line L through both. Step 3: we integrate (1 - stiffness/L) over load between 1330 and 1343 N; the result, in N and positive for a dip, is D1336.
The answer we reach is 4.2 N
